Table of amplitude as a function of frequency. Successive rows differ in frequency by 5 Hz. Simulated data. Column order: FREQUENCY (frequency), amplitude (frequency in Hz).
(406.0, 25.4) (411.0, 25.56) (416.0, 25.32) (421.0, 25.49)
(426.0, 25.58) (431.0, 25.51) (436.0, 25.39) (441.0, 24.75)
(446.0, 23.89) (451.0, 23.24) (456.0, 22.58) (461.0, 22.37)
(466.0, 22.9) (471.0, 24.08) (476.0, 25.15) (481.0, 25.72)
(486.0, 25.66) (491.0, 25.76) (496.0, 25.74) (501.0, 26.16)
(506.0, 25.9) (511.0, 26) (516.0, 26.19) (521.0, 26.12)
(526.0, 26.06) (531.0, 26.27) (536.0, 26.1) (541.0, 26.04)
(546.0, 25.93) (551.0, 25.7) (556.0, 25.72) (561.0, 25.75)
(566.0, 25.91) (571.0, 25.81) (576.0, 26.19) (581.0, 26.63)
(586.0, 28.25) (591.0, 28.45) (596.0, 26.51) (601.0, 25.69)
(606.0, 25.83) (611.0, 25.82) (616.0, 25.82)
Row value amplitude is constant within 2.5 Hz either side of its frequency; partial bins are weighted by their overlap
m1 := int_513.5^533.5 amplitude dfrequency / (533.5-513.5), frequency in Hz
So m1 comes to 26.2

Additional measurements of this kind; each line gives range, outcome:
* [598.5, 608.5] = 25.8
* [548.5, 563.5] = 25.7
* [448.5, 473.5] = 23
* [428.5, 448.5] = 24.9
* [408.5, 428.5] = 25.5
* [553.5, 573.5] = 25.8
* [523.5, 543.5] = 26.1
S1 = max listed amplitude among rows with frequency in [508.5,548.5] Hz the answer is 26.27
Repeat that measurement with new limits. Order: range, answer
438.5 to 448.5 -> 24.75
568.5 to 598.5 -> 28.45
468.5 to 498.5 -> 25.76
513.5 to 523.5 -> 26.19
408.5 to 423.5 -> 25.56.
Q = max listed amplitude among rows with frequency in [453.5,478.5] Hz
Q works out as 25.15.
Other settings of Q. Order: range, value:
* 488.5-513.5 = 26.16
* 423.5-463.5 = 25.58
